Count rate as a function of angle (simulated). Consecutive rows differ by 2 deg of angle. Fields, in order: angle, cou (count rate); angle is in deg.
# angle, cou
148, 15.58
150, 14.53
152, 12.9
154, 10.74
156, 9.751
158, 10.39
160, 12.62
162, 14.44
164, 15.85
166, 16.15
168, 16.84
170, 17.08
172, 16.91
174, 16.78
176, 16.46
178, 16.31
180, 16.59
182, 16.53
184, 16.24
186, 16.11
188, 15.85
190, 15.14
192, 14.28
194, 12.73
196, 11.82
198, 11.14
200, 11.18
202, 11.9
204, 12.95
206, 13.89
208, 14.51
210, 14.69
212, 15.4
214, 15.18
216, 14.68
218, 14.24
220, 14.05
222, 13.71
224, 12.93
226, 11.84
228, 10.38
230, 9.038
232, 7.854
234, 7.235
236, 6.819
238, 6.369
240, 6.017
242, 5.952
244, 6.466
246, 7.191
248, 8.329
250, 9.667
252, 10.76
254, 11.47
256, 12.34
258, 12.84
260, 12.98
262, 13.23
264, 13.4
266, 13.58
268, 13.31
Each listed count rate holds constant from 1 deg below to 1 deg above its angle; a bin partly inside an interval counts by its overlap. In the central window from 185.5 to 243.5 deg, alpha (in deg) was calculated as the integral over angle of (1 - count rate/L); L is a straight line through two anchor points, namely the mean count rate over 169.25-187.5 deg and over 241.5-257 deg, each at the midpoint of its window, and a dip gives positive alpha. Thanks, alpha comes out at 4.43 deg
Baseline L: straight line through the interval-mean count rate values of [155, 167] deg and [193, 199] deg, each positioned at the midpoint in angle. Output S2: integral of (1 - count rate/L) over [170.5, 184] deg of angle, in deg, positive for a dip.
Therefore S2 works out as -4.3 deg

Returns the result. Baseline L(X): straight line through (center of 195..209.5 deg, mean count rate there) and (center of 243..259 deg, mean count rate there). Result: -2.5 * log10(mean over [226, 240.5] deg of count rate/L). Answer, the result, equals 0.33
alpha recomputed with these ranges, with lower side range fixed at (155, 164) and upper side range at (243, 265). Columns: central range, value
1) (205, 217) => -3.4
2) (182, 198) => -3.7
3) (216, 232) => -1.3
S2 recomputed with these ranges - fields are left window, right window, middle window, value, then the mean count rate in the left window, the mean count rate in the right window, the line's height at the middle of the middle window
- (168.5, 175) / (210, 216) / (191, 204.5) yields 3.0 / 16.9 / 15.1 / 15.8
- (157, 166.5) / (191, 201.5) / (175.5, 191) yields -4.0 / 13.8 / 12.2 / 12.8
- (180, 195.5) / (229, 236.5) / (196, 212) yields -0.7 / 15.2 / 7.8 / 12.6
